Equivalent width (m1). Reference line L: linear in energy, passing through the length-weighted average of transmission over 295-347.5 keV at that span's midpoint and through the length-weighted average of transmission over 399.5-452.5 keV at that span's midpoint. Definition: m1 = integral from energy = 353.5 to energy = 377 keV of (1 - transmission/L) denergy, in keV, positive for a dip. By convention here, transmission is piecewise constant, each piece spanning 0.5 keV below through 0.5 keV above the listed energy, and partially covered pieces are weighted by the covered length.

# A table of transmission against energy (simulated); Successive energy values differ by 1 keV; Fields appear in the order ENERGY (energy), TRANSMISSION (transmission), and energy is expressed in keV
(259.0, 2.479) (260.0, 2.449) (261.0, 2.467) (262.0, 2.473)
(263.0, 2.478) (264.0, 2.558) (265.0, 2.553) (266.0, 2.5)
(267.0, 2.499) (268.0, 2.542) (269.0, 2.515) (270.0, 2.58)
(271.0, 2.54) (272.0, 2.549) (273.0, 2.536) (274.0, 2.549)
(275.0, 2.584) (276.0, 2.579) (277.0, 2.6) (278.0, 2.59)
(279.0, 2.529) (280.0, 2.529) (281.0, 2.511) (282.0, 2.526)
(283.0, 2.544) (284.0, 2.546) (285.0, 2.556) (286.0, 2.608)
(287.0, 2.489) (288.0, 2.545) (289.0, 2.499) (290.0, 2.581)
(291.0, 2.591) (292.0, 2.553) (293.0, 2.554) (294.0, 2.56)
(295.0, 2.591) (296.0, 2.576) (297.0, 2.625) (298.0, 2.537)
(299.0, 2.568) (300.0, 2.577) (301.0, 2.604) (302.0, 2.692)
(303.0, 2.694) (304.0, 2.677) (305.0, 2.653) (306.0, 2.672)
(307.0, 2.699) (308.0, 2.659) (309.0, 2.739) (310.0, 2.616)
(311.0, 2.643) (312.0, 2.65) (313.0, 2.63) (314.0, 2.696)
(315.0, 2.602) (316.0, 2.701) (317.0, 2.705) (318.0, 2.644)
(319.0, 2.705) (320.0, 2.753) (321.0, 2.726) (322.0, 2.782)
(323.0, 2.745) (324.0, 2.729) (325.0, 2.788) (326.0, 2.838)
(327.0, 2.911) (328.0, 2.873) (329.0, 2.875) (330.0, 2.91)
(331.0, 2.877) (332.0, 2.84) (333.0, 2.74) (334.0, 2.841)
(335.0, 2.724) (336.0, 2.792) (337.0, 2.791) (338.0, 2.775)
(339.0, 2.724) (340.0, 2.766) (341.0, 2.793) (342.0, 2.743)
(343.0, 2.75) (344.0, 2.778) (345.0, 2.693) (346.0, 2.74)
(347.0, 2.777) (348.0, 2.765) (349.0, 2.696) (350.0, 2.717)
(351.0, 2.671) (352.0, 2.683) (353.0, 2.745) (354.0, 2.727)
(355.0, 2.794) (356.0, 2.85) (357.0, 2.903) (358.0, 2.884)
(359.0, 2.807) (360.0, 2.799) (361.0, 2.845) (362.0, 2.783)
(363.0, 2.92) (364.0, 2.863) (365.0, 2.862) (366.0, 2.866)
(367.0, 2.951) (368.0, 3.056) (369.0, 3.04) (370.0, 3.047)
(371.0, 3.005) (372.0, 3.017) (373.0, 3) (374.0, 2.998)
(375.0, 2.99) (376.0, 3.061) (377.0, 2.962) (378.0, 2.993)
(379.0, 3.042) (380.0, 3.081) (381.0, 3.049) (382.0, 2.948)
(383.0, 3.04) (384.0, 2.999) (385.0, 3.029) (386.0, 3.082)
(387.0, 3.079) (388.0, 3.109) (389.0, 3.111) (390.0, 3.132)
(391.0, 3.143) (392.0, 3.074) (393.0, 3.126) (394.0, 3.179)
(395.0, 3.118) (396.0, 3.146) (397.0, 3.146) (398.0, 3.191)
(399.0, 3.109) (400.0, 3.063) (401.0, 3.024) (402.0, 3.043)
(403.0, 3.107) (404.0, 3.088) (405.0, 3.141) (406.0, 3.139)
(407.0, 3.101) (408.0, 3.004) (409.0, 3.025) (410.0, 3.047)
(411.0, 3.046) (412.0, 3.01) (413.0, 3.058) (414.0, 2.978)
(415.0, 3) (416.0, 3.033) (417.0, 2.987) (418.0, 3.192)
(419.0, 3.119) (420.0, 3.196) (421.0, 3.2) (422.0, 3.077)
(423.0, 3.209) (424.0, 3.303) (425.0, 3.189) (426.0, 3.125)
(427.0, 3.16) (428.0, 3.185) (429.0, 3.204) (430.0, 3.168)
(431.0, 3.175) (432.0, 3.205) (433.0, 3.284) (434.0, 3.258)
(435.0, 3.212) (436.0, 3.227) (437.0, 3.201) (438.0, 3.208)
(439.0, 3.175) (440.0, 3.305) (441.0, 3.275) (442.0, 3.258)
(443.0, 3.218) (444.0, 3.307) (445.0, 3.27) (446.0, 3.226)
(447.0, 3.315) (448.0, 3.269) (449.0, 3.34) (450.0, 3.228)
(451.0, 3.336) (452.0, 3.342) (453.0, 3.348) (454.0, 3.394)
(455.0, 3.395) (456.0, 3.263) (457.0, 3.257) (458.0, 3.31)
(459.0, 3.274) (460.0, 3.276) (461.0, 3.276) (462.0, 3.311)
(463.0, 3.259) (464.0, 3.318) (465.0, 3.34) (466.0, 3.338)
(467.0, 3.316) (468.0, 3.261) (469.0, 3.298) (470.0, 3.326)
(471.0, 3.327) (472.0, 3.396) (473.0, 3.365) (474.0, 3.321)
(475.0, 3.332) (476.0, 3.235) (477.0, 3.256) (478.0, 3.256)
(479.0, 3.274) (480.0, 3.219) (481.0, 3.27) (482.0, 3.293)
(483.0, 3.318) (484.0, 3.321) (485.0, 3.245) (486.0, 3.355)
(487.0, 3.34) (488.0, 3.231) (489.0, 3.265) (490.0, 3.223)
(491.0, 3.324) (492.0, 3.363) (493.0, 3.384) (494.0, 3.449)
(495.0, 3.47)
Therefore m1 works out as -0.1 keV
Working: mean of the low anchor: 2.72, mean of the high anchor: 3.17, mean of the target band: 2.92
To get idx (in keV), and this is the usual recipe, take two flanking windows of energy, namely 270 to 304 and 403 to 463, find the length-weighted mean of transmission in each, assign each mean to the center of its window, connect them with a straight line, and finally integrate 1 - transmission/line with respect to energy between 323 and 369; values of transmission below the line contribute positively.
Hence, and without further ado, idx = 0.2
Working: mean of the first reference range 2.57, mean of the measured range 2.81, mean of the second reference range 3.2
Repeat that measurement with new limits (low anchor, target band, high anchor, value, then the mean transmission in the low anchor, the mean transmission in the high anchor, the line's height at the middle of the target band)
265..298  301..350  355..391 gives 0.3 keV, 2.55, 2.98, 2.76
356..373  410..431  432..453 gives 0.3 keV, 2.92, 3.26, 3.17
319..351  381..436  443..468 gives -0.3 keV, 2.78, 3.3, 3.1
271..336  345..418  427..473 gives 0.1 keV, 2.65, 3.28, 2.99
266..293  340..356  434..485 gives 0.5 keV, 2.55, 3.29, 2.83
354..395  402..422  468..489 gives 0.1 keV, 2.99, 3.3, 3.1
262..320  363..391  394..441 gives -0.5 keV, 2.59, 3.14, 2.96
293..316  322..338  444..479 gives -0.4 keV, 2.63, 3.3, 2.74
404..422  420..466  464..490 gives -1.1 keV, 3.08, 3.3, 3.18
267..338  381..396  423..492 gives -0.4 keV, 2.65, 3.28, 3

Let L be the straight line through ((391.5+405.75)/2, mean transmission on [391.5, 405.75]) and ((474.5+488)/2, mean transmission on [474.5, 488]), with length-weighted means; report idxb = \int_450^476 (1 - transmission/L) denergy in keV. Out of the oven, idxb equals -0.6 keV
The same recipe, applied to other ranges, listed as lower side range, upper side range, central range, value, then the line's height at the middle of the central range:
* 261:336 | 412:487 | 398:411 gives -0.1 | 3.06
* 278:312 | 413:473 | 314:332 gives -0.4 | 2.72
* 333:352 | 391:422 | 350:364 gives 0.1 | 2.83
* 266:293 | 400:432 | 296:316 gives 0.1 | 2.66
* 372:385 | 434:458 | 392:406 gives -0.1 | 3.09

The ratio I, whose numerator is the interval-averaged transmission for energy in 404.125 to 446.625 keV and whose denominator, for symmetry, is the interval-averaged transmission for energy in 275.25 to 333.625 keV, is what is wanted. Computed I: 1.19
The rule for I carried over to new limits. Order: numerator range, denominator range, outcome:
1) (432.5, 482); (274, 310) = 1.27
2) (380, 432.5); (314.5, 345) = 1.12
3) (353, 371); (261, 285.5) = 1.14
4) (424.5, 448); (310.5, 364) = 1.17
